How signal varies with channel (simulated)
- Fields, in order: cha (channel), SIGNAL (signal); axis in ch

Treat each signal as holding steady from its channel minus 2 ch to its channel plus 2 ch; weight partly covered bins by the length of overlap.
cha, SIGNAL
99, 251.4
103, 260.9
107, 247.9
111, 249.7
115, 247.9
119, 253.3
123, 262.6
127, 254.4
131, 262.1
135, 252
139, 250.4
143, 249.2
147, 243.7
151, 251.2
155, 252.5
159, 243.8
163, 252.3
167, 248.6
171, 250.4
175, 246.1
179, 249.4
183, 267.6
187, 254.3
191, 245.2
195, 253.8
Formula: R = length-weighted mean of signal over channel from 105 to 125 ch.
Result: 252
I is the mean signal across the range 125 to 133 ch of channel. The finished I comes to 258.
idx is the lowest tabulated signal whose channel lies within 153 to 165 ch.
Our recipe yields 243.8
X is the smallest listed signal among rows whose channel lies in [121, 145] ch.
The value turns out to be 249.2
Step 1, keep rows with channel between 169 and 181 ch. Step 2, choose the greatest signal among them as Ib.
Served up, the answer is 250.4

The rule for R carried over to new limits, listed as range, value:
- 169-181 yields 249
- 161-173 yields 250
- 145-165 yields 249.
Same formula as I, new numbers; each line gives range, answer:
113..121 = 251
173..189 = 254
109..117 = 249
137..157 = 249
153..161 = 248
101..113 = 253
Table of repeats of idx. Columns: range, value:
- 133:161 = 243.7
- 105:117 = 247.9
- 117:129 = 253.3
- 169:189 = 246.1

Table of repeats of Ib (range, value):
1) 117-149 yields 262.6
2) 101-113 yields 260.9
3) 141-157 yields 252.5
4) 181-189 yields 267.6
